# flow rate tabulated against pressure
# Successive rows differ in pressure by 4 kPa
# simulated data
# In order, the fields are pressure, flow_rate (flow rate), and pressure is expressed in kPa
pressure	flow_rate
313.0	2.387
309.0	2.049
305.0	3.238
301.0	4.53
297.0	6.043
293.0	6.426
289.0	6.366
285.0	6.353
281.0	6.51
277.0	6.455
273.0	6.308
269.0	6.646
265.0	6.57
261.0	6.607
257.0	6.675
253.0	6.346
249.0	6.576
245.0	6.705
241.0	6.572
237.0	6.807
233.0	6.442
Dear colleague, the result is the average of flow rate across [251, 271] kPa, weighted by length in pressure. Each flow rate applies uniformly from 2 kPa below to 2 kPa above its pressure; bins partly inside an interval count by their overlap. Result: 6.57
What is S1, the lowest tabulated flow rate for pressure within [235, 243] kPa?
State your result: 6.572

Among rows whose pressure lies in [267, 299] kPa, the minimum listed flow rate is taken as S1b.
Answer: 6.043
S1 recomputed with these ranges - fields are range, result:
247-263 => 6.346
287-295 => 6.366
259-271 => 6.57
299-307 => 3.238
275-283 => 6.455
